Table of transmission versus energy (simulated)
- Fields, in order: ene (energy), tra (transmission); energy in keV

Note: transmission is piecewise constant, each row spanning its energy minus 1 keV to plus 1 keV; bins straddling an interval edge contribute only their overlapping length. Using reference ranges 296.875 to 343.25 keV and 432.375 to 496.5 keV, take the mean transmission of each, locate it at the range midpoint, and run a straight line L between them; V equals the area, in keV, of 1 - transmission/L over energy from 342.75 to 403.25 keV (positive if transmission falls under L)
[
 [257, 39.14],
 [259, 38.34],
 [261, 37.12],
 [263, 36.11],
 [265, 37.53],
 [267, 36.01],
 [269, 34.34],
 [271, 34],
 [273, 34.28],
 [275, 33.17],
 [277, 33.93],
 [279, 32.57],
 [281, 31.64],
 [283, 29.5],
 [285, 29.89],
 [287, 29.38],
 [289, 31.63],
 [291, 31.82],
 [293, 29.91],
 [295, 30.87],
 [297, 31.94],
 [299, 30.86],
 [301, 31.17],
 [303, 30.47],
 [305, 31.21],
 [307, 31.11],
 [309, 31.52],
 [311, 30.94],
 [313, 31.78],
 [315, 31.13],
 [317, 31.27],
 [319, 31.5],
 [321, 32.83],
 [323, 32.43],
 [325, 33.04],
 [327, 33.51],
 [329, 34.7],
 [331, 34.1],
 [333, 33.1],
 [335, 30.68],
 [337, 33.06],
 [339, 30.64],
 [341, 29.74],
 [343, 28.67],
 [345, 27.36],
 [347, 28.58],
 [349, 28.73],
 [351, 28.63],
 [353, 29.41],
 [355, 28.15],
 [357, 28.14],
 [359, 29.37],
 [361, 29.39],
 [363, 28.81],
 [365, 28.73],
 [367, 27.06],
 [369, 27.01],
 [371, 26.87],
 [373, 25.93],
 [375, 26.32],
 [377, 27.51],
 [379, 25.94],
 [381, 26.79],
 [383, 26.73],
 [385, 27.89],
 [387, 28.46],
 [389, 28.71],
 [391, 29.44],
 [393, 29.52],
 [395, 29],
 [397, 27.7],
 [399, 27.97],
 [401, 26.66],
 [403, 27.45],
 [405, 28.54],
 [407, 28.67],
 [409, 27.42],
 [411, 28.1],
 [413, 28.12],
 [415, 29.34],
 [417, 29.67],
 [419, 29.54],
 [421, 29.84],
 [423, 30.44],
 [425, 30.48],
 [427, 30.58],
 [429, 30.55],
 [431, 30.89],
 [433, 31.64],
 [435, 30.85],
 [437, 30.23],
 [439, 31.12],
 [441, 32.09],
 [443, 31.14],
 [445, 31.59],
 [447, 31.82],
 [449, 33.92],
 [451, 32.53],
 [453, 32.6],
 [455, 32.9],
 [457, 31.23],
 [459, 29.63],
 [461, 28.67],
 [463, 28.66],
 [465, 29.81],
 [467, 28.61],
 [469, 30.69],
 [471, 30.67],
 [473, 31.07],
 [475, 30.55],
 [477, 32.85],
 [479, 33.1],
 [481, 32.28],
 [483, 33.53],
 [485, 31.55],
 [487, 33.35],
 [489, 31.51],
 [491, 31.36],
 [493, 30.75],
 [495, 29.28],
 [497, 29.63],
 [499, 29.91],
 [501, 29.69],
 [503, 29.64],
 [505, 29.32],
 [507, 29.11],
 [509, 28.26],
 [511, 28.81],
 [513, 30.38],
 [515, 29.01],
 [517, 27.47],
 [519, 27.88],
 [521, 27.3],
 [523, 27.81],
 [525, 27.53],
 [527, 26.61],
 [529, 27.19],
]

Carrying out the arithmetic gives 6.95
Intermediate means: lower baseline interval 31.8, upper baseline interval 31.3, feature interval 28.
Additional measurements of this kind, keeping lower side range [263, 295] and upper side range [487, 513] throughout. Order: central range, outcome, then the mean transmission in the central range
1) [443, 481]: -1.0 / 31.2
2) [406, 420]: 1.0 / 28.7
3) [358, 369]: 1.1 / 28.5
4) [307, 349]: 0.8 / 31.5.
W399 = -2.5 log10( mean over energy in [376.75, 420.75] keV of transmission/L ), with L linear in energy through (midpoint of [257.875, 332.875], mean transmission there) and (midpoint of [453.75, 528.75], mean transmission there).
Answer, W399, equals 0.11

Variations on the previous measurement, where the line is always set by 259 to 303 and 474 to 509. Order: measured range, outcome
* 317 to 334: -0.02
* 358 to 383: 0.17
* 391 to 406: 0.13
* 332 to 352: 0.08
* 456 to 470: 0.06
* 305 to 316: 0.04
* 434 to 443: 0.01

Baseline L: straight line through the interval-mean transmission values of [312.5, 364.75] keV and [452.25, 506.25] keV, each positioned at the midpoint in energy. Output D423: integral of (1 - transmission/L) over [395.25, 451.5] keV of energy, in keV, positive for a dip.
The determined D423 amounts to 1.55 keV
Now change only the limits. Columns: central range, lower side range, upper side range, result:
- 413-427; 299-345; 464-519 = 0.5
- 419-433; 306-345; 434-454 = 0.6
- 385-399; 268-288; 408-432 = 0.7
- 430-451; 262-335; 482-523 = -0.7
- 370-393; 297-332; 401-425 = 1.8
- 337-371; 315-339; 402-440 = 3.2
